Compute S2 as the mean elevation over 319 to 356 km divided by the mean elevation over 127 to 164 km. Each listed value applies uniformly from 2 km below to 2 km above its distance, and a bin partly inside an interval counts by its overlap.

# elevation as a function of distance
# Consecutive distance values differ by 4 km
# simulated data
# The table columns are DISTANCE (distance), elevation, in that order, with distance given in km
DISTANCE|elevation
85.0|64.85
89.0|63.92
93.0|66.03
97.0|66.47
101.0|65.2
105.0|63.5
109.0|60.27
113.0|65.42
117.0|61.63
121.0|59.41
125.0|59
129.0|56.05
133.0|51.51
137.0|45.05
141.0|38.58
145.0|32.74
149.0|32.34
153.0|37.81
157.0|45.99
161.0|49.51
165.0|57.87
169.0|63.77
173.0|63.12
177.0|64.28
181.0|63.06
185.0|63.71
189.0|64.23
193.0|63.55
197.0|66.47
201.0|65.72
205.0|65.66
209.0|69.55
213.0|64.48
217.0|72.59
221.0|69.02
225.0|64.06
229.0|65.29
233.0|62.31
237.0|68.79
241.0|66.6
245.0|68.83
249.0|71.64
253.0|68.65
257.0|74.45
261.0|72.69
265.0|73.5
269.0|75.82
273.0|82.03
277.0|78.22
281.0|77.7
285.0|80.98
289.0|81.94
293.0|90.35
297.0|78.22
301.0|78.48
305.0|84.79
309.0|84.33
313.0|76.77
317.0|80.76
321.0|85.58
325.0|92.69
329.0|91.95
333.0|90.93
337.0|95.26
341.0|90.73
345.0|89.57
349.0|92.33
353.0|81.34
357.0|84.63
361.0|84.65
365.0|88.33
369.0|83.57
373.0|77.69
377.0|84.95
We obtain 2.1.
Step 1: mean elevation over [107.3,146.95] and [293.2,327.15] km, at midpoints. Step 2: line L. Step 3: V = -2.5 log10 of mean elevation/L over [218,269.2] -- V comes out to 0.05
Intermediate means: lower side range 52.9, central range 69.2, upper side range 83.1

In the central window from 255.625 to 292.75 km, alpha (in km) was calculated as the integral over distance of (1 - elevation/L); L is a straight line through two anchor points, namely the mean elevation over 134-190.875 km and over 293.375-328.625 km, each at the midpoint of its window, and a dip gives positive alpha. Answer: -1.2 km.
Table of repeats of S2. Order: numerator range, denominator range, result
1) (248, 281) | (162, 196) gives 1.20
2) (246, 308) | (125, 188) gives 1.51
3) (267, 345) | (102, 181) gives 1.58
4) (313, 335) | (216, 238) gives 1.31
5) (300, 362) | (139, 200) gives 1.61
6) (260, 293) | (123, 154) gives 1.78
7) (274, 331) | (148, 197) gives 1.46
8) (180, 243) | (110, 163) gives 1.34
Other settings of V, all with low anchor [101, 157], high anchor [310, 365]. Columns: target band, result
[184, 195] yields -0.04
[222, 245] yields 0.06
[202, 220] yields -0.04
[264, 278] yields -0.02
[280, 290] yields -0.03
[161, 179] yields -0.04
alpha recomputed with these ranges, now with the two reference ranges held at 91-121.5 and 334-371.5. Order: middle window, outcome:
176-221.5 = 4.2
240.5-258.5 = 1.7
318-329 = -0.5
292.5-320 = 0.5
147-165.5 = 6.7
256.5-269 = 0.8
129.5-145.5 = 5.4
